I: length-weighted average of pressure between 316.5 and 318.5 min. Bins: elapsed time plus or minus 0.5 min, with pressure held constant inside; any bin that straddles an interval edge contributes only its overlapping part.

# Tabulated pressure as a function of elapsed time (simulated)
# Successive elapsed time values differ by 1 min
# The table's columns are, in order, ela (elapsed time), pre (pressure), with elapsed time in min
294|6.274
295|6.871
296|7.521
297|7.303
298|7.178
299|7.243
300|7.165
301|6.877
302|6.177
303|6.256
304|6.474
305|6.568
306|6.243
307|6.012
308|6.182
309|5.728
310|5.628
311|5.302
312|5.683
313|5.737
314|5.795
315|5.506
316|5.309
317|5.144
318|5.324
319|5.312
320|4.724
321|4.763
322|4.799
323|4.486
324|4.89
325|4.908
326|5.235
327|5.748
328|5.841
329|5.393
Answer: 5.23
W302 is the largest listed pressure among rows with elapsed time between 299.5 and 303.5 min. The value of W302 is 7.165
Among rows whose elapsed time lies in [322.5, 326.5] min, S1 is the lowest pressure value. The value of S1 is 4.486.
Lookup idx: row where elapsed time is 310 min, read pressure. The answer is 5.628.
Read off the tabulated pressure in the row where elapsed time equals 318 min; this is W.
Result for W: 5.324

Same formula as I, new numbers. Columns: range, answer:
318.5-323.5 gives 4.82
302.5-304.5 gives 6.37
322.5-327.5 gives 5.05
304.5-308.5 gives 6.25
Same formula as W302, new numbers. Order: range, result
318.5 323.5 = 5.312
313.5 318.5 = 5.795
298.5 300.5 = 7.243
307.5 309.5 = 6.182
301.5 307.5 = 6.568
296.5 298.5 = 7.303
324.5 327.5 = 5.748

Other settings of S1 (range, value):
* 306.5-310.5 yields 5.628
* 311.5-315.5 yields 5.506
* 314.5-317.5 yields 5.144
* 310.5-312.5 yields 5.302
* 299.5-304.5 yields 6.177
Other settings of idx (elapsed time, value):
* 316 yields 5.309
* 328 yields 5.841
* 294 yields 6.274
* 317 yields 5.144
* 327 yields 5.748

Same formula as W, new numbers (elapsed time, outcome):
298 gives 7.178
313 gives 5.737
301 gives 6.877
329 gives 5.393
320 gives 4.724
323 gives 4.486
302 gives 6.177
